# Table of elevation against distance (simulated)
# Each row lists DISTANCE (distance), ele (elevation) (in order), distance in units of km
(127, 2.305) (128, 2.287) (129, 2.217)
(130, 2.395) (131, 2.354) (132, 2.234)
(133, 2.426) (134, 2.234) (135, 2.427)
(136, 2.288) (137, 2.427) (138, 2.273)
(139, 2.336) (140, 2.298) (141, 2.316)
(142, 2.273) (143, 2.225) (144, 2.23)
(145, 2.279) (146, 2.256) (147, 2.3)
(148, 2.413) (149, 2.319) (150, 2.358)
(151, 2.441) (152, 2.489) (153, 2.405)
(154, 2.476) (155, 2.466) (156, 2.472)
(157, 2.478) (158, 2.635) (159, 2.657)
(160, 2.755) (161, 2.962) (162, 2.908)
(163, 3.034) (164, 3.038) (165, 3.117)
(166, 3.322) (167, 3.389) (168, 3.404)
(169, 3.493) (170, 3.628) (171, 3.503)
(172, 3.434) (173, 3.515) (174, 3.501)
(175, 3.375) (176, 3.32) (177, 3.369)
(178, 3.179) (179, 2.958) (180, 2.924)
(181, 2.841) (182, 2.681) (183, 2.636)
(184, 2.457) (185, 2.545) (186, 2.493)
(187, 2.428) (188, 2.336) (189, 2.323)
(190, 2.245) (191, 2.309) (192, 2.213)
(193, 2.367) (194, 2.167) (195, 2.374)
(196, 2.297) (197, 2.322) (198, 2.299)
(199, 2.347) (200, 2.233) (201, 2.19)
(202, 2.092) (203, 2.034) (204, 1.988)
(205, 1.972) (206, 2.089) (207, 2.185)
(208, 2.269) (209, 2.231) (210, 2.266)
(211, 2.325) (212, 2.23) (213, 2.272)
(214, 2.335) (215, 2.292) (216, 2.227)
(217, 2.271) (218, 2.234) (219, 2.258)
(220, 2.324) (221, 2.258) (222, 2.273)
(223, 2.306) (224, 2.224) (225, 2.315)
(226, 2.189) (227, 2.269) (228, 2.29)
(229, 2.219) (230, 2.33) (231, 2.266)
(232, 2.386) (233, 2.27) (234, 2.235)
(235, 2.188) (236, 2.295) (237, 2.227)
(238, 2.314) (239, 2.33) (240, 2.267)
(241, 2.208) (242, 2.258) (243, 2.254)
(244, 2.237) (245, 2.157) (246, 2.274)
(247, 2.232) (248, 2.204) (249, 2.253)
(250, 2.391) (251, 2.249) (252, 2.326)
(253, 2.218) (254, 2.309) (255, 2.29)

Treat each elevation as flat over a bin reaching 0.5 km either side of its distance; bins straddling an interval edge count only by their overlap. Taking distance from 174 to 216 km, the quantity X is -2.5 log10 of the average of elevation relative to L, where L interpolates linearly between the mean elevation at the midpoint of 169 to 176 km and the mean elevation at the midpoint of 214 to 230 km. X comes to 0.20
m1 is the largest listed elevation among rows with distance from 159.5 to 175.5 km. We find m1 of 3.628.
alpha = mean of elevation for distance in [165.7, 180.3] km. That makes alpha 3.36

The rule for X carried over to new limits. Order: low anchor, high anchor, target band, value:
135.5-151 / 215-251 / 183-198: -0.033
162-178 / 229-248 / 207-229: 0.141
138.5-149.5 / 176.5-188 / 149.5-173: -0.164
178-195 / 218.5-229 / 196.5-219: 0.074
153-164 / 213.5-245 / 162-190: -0.171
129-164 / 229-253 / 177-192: -0.104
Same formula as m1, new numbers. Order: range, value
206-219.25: 2.335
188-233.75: 2.386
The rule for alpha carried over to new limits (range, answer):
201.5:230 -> 2.22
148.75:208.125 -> 2.67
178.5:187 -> 2.68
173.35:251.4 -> 2.37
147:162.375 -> 2.54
